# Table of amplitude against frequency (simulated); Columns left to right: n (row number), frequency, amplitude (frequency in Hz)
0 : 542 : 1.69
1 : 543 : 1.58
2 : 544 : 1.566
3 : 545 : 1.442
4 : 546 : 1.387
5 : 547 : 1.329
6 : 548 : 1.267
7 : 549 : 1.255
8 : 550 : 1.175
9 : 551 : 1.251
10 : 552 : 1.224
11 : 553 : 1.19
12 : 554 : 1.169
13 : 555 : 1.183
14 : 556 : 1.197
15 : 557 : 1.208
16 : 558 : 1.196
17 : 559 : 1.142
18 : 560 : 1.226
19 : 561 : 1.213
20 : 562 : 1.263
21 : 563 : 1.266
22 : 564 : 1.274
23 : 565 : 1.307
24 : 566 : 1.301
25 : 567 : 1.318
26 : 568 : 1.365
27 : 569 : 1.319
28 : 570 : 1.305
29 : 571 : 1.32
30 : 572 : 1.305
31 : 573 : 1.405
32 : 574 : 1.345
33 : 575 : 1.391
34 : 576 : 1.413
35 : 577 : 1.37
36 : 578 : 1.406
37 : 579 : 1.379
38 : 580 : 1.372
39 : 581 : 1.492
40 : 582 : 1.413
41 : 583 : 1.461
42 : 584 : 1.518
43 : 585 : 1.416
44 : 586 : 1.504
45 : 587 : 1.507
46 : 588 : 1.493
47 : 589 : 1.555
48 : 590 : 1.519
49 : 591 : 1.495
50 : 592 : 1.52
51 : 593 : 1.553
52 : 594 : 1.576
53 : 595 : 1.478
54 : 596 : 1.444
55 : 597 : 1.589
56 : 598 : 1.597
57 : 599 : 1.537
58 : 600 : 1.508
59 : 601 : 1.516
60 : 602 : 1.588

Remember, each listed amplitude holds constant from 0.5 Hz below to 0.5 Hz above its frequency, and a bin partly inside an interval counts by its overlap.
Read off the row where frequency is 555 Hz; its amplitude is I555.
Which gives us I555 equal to 1.183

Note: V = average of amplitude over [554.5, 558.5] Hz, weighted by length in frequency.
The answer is 1.2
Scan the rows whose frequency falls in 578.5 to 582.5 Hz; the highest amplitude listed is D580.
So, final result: 1.492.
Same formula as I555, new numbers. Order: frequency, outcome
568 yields 1.365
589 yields 1.555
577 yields 1.37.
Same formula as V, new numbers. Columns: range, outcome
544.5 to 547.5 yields 1.39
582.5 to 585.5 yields 1.47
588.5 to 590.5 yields 1.54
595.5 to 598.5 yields 1.54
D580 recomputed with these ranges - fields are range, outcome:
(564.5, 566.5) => 1.307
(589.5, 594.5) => 1.576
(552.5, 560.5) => 1.226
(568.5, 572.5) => 1.32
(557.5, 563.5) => 1.266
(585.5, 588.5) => 1.507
